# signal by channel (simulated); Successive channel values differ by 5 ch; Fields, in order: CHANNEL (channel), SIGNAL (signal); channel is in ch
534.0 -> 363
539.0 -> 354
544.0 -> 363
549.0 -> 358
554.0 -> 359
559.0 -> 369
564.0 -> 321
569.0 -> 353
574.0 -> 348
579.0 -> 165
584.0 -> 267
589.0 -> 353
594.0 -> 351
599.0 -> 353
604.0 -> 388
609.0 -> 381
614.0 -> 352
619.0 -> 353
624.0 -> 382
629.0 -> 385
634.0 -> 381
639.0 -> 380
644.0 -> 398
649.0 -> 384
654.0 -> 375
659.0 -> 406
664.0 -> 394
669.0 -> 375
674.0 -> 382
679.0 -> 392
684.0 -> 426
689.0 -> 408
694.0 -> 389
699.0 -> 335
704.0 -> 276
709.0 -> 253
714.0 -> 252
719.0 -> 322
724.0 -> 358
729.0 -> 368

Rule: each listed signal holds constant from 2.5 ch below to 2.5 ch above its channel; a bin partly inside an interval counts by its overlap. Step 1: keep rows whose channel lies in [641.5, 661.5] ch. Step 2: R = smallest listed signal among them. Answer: 375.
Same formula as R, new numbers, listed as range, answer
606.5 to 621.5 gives 352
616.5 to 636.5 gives 353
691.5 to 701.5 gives 335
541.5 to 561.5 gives 358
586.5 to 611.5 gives 351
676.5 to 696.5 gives 389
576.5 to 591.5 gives 165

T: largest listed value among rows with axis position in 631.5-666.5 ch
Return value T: 406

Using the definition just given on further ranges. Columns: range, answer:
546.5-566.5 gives 369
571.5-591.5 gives 353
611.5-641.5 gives 385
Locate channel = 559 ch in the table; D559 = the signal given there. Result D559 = 369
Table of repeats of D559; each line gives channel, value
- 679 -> 392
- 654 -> 375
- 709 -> 253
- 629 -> 385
